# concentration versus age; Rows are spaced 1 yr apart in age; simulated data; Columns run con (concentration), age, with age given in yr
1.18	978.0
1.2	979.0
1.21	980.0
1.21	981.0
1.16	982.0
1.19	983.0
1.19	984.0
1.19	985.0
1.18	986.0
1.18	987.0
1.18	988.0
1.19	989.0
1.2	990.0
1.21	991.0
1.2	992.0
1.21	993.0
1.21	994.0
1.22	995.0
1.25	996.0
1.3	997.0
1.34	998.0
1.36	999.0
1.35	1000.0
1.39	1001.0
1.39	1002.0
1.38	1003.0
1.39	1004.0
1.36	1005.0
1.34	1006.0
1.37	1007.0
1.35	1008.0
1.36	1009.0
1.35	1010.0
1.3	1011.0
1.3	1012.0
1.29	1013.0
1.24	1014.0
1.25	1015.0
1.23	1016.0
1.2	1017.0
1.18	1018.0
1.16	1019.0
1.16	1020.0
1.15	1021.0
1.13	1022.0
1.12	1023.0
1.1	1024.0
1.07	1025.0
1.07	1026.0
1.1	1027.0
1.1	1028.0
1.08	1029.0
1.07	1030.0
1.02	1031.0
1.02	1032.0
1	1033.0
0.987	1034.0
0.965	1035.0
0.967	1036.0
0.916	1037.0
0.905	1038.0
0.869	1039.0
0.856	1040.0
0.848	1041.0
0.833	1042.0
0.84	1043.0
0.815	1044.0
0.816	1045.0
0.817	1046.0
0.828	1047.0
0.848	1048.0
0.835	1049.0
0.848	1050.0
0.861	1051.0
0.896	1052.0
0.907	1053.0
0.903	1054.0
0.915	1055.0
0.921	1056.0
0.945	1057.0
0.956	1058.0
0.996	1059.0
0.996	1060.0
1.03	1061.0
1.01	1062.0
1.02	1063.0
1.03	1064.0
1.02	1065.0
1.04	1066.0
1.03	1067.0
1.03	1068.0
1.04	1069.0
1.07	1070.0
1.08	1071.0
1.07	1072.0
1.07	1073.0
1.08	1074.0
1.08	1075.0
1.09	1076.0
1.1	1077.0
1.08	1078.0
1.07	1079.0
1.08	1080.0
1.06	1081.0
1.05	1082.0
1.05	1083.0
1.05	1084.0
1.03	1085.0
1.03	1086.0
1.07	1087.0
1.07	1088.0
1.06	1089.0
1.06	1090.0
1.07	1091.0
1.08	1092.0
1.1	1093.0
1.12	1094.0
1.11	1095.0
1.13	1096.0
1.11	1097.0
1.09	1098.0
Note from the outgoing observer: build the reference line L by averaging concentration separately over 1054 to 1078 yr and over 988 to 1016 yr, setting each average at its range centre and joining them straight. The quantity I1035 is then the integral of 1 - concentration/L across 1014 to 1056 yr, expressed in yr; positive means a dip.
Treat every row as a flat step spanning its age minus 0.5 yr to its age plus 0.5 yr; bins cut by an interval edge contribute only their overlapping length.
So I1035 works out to 6.2 yr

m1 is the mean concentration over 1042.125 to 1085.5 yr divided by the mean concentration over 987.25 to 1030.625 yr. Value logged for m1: 0.79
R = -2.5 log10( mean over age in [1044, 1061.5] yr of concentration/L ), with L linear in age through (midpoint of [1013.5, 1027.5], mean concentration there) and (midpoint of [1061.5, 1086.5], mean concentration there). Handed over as 0.21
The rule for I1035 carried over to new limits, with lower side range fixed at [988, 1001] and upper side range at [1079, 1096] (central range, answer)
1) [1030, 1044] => 2.93 yr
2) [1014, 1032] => 1.06 yr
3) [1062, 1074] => 0.69 yr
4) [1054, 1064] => 1.34 yr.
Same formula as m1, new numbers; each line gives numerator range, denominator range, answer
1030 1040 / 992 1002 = 0.74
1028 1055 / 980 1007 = 0.72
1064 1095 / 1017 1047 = 1.07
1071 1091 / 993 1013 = 0.80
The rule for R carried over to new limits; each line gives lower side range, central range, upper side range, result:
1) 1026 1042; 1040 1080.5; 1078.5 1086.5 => 0.06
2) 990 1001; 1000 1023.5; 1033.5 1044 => -0.14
